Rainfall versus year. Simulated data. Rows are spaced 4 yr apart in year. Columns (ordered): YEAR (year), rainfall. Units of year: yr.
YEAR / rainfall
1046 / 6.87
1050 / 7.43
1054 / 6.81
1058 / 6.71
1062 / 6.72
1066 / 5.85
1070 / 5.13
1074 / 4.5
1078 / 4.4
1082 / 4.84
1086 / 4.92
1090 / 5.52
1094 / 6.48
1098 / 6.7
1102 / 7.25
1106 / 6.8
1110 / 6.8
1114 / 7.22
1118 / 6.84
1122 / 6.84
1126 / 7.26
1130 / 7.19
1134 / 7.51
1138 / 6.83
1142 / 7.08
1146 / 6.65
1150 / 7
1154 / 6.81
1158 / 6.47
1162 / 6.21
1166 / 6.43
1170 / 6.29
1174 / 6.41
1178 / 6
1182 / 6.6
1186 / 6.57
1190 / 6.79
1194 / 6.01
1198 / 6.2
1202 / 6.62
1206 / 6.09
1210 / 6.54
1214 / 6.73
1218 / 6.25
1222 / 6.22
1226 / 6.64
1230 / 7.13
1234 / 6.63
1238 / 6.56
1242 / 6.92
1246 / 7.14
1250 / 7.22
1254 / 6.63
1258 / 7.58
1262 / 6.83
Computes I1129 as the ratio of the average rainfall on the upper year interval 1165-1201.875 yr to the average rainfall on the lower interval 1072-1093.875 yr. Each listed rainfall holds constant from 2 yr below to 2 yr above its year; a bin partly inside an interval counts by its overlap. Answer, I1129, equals 1.3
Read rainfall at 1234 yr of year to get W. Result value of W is 6.63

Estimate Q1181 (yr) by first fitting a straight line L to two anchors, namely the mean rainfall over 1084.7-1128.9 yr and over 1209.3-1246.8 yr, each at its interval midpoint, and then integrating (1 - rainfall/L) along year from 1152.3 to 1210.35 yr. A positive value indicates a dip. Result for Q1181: 2.27 yr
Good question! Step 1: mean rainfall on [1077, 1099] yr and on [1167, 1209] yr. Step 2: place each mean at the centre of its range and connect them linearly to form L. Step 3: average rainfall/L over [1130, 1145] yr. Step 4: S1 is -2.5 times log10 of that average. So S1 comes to -0.201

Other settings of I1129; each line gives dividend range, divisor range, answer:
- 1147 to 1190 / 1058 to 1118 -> 1.08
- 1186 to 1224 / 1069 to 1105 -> 1.15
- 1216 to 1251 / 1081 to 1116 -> 1.06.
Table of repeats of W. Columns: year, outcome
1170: 6.29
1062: 6.72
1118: 6.84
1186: 6.57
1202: 6.62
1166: 6.43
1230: 7.13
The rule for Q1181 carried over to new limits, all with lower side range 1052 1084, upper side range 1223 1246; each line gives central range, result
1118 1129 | -1.9 yr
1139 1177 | -2.1 yr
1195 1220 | 0.8 yr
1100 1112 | -2.2 yr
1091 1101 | -1.3 yr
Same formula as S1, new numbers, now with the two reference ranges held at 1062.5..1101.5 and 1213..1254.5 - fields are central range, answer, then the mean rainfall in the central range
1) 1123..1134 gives -0.23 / 7.24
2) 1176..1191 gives -0.02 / 6.47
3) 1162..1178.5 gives -0.01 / 6.3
